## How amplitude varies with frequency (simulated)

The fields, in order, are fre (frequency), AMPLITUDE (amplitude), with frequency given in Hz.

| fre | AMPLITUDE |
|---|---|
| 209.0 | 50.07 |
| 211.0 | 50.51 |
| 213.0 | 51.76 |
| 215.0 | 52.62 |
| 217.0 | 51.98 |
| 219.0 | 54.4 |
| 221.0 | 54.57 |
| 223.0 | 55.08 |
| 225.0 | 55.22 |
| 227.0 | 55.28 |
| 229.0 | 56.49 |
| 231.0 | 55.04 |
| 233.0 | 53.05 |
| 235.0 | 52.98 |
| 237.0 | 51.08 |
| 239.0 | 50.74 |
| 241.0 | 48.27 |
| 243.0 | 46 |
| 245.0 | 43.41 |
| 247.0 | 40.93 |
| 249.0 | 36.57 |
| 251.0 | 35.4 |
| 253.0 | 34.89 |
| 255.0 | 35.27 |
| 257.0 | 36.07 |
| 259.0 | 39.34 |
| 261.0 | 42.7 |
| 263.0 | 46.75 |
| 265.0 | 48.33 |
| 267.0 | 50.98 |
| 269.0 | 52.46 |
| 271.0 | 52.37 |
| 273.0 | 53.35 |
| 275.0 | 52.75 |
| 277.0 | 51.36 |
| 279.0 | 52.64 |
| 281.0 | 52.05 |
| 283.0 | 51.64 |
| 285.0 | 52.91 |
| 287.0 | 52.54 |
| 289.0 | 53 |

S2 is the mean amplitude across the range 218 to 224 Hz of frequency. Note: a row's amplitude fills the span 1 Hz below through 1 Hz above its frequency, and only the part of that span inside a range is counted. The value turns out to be 54.7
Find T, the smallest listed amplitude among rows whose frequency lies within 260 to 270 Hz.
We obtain 42.7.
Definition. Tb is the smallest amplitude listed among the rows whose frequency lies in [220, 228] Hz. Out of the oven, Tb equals 54.57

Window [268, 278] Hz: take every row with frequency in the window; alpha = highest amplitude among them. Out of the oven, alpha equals 53.35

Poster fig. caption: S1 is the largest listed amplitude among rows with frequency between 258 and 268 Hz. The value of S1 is 50.98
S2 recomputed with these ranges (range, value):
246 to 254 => 36.9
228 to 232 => 55.8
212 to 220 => 52.7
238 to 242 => 49.5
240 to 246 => 45.9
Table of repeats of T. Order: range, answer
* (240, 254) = 34.89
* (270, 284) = 51.36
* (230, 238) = 51.08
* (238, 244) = 46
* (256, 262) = 36.07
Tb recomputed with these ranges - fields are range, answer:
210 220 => 50.51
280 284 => 51.64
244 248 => 40.93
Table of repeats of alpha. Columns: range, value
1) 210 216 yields 52.62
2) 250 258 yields 36.07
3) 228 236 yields 56.49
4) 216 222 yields 54.57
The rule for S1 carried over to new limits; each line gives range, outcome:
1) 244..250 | 43.41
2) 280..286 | 52.91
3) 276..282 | 52.64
